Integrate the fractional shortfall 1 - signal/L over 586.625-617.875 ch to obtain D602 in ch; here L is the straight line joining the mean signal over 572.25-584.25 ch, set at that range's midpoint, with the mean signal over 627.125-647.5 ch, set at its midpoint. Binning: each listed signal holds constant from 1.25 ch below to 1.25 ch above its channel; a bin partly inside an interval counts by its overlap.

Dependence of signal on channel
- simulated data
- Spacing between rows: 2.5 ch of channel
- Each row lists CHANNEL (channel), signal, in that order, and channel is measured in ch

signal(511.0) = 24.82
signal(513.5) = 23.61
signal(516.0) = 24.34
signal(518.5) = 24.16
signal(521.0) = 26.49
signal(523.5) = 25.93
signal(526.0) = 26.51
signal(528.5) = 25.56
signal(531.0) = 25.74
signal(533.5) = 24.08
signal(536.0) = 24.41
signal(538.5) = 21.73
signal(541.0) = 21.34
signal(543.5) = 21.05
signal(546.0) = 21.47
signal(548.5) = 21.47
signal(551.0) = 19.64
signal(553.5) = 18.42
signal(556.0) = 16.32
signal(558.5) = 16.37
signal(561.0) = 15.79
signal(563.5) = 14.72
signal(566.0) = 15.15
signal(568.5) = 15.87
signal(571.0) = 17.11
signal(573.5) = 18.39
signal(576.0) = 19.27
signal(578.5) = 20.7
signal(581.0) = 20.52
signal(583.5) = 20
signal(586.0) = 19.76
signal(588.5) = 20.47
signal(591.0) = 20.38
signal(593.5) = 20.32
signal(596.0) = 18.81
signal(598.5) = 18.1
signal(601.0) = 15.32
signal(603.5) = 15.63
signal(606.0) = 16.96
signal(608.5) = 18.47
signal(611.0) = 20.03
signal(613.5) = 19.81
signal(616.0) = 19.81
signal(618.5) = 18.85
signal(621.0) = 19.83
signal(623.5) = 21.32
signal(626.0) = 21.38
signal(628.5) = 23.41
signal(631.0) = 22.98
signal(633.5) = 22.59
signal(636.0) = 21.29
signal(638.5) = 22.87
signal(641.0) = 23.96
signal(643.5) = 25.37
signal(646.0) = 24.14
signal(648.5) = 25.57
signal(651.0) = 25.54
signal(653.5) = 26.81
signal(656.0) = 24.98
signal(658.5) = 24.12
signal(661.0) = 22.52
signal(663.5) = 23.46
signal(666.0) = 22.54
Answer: 3.7 ch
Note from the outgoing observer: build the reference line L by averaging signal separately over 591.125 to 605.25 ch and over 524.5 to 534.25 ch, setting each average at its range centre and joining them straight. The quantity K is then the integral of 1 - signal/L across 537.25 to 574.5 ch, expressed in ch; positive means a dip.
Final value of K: 7.1 ch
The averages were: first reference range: 25.6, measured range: 18.3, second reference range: 17.8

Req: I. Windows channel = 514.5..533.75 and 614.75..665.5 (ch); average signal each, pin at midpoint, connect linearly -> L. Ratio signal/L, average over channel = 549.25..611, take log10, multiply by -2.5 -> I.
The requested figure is 0.32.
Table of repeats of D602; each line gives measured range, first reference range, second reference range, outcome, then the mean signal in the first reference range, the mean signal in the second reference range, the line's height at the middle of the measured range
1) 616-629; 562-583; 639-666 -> 0.8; 17.8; 24.5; 22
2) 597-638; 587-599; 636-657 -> 4.2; 19.7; 24.7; 22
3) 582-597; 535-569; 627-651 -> 0.7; 18.9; 23.7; 20.9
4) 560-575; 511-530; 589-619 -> 3.7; 25.2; 18.6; 21.5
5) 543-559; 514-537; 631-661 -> 3.6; 25.2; 24.2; 25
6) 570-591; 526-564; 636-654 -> 2.4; 20.9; 24.6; 22.2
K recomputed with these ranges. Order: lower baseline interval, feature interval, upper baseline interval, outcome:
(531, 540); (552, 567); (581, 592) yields 4.0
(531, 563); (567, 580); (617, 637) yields 1.5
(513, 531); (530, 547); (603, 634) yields 1.1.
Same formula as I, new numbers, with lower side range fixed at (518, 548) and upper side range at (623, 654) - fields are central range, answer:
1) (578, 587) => 0.18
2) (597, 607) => 0.39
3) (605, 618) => 0.24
